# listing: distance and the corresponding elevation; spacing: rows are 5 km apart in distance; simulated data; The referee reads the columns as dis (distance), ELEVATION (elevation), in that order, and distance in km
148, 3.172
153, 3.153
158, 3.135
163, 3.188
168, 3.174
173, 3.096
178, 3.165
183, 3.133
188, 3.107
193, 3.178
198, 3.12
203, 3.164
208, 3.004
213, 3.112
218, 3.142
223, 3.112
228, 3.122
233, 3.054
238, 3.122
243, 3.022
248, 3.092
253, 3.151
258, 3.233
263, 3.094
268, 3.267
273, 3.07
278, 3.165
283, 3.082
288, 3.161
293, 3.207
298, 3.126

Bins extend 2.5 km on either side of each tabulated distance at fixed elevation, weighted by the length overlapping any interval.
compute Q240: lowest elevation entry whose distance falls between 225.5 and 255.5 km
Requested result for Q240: 3.022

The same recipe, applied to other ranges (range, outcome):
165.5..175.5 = 3.096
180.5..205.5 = 3.107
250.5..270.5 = 3.094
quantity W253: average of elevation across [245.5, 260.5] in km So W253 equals 3.16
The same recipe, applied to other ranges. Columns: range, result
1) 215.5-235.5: 3.11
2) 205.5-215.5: 3.06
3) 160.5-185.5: 3.15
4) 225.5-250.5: 3.08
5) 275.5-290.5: 3.14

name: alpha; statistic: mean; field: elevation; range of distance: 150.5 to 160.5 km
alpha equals 3.14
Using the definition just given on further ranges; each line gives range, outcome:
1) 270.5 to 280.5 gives 3.12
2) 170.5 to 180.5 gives 3.13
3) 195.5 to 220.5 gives 3.11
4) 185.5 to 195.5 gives 3.14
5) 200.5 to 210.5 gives 3.08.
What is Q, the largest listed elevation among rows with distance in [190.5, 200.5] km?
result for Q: 3.178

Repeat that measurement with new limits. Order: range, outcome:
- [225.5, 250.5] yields 3.122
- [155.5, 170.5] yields 3.188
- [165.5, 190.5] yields 3.174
